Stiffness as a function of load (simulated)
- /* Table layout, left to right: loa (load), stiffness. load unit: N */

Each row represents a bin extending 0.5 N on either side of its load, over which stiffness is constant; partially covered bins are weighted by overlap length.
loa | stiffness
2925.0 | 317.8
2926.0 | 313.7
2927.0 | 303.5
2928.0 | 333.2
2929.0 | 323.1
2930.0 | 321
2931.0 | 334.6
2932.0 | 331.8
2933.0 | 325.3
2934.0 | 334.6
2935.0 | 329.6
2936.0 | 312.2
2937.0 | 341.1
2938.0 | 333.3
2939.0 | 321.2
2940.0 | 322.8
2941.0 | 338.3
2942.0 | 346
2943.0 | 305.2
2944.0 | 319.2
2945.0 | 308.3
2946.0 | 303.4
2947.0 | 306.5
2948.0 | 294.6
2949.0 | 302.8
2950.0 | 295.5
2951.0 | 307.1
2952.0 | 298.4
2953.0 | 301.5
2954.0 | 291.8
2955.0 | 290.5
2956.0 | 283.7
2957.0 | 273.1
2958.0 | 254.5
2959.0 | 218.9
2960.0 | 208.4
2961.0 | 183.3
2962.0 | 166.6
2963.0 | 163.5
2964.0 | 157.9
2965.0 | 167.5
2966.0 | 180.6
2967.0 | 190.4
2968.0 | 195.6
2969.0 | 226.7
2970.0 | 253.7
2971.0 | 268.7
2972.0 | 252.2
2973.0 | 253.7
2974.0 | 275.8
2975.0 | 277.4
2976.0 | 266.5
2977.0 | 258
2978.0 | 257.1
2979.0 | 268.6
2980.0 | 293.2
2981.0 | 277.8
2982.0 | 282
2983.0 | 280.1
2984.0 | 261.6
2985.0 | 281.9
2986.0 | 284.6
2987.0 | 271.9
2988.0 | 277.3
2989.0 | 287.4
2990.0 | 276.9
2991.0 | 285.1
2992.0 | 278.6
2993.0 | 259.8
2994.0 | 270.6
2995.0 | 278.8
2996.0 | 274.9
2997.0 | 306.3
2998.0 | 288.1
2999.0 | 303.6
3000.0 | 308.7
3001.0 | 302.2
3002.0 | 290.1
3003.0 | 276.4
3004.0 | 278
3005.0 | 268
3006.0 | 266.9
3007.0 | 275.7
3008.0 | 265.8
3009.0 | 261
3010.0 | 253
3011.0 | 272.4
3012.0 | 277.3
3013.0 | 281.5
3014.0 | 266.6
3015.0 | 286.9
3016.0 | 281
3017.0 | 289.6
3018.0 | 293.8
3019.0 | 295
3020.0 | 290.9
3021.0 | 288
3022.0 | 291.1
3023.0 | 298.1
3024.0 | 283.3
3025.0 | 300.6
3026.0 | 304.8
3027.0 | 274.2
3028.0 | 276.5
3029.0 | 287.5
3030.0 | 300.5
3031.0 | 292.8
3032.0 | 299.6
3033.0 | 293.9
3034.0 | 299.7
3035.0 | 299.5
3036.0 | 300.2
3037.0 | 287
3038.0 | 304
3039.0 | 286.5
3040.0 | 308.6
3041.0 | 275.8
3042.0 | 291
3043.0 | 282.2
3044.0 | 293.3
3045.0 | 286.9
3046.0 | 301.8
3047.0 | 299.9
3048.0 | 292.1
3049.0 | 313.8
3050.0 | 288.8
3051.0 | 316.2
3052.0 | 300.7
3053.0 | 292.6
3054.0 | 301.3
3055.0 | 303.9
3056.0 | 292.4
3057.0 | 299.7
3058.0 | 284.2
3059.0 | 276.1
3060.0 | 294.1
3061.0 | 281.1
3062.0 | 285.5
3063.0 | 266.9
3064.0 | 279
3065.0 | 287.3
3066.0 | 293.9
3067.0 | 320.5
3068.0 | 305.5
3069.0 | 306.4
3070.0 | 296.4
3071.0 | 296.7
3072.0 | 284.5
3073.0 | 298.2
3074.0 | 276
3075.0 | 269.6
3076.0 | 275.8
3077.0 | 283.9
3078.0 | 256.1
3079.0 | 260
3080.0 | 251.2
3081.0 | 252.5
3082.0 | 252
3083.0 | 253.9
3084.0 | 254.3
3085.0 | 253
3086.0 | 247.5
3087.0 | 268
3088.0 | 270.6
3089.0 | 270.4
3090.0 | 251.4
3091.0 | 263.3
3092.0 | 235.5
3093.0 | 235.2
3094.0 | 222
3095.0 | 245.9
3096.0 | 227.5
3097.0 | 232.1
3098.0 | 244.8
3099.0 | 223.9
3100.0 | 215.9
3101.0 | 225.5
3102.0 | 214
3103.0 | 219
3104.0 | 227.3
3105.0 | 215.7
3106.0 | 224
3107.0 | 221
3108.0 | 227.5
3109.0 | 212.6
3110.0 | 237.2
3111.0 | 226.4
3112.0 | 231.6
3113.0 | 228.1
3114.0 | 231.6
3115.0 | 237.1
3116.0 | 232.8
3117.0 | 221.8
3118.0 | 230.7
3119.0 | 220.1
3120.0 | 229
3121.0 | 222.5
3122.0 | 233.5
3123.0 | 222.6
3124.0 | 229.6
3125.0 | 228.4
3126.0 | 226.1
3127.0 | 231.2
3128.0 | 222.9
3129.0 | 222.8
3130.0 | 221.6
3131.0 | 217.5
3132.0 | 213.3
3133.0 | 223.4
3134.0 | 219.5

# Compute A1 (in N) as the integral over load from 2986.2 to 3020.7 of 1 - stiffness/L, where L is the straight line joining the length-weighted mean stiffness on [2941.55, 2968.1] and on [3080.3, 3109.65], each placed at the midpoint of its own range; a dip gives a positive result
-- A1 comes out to -4.2 N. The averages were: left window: 257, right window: 238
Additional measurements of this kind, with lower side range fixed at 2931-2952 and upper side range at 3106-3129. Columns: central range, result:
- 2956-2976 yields 5.5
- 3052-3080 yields -3.7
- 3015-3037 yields -1.4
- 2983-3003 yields 0.6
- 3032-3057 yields -2.9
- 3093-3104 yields 0.5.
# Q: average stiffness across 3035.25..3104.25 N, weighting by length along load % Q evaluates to 273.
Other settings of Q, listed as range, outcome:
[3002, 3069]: 289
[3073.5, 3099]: 254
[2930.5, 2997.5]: 275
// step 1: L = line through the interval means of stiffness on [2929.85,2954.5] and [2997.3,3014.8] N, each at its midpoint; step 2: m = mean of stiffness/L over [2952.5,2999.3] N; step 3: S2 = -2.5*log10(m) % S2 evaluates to 0.16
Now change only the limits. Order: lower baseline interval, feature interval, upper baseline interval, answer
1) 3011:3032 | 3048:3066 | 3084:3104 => -0.107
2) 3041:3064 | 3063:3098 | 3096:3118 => -0.033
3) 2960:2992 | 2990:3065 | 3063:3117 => -0.158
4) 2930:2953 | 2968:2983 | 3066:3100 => 0.160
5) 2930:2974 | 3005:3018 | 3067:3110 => -0.035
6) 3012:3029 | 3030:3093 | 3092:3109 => -0.112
